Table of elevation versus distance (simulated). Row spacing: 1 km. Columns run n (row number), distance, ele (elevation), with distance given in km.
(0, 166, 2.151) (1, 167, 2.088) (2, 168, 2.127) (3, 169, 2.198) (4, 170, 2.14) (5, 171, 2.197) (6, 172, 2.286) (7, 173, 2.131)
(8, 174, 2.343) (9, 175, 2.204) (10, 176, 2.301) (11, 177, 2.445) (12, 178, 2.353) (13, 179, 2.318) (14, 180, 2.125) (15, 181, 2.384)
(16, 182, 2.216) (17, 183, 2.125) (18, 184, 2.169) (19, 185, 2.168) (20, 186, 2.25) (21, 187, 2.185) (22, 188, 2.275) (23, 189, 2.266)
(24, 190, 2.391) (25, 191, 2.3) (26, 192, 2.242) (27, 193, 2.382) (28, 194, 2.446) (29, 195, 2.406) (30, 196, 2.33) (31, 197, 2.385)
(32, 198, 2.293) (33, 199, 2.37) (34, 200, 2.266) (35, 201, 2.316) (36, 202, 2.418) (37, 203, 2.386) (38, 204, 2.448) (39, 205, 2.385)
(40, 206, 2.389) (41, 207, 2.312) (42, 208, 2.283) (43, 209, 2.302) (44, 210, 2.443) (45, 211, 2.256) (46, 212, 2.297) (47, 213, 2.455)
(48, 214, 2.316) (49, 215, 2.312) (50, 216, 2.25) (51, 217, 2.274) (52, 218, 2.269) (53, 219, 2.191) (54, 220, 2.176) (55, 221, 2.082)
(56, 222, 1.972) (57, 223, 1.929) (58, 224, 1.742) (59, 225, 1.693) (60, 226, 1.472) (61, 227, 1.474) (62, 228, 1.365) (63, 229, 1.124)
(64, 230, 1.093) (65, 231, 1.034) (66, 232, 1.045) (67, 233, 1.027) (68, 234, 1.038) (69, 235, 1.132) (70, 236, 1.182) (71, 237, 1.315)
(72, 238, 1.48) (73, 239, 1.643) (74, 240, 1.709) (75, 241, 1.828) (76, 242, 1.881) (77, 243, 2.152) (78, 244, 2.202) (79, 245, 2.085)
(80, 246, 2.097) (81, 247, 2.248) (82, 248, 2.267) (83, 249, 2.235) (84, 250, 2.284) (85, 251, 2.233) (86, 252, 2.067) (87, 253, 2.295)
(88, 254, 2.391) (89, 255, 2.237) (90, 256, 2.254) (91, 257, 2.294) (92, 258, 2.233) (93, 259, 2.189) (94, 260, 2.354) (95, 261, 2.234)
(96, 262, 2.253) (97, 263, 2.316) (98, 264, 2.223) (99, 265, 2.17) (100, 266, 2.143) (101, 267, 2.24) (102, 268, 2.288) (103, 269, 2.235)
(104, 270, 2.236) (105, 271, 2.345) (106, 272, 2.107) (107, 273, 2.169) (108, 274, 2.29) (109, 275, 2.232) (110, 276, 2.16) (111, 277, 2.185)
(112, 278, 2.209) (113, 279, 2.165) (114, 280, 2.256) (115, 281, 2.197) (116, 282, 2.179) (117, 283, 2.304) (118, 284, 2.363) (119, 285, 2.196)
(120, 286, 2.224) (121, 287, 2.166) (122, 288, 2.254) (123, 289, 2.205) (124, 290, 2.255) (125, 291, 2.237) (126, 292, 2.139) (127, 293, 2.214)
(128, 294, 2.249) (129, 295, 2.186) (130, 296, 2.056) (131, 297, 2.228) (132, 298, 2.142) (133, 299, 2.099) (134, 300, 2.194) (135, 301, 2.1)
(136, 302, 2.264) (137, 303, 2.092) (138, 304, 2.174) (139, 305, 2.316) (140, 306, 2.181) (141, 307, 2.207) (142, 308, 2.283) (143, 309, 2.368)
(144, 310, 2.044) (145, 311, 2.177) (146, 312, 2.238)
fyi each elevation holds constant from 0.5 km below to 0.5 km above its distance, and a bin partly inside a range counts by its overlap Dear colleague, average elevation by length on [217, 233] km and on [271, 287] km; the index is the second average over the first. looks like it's 1.3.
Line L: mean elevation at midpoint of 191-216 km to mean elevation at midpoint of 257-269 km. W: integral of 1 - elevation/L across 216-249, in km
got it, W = 8.4 km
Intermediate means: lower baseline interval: 2.35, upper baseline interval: 2.24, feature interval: 1.71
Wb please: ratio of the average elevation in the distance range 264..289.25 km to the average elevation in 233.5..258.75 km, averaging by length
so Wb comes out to 1.1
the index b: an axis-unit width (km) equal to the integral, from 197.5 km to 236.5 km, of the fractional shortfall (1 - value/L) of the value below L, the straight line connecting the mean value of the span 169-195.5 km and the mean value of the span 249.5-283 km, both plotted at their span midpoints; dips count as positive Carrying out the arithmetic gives 5.4 km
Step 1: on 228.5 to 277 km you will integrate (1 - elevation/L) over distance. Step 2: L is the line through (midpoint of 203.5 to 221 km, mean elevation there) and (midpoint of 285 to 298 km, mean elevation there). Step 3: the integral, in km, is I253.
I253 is 6.1 km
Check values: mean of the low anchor 2.31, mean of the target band 1.97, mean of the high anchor 2.2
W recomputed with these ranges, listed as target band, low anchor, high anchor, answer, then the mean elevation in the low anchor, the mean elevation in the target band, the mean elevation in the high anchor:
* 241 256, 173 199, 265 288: 0.41 km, 2.29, 2.18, 2.22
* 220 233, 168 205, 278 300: 4.31 km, 2.29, 1.51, 2.21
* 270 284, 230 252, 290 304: -1.49 km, 1.71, 2.22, 2.17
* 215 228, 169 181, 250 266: 1.75 km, 2.26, 1.95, 2.25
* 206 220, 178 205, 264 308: -0.13 km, 2.3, 2.3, 2.21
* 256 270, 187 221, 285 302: -0.07 km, 2.32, 2.24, 2.19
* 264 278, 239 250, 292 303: -0.67 km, 2.06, 2.22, 2.17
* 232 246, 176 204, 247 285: 4.16 km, 2.31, 1.59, 2.24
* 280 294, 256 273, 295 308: -0.17 km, 2.24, 2.23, 2.18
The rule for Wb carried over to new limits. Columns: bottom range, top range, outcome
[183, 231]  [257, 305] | 1.03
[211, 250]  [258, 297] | 1.23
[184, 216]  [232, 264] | 0.84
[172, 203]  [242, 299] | 0.97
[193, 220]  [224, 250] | 0.69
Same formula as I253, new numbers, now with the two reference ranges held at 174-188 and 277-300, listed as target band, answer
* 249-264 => -0.26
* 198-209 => -0.53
